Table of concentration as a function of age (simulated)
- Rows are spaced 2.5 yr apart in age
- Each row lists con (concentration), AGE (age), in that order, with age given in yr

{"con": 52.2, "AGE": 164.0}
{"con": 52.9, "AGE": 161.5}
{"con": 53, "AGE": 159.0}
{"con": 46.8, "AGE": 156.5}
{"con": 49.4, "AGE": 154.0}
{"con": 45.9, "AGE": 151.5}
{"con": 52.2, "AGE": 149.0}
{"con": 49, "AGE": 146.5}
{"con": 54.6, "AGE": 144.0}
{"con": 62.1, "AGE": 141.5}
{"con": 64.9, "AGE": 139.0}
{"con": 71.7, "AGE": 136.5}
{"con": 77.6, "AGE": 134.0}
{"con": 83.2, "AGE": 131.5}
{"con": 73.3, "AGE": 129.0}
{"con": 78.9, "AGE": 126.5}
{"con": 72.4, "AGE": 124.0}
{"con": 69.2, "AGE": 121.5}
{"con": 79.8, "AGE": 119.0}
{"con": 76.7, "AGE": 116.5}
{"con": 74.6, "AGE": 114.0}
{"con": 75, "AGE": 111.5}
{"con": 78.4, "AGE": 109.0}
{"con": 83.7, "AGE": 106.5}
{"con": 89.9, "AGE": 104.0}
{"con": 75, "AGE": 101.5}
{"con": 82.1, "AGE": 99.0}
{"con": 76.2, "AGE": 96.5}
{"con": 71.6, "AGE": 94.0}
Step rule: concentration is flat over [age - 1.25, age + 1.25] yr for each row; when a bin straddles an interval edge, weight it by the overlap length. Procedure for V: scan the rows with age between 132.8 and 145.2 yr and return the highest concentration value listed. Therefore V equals 77.6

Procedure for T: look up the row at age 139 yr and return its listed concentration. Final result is 64.9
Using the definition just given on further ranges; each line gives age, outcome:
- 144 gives 54.6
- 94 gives 71.6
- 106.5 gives 83.7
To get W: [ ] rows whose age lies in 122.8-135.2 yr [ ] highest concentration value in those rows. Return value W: 83.2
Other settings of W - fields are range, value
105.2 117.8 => 83.7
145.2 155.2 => 52.2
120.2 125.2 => 72.4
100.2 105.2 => 89.9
